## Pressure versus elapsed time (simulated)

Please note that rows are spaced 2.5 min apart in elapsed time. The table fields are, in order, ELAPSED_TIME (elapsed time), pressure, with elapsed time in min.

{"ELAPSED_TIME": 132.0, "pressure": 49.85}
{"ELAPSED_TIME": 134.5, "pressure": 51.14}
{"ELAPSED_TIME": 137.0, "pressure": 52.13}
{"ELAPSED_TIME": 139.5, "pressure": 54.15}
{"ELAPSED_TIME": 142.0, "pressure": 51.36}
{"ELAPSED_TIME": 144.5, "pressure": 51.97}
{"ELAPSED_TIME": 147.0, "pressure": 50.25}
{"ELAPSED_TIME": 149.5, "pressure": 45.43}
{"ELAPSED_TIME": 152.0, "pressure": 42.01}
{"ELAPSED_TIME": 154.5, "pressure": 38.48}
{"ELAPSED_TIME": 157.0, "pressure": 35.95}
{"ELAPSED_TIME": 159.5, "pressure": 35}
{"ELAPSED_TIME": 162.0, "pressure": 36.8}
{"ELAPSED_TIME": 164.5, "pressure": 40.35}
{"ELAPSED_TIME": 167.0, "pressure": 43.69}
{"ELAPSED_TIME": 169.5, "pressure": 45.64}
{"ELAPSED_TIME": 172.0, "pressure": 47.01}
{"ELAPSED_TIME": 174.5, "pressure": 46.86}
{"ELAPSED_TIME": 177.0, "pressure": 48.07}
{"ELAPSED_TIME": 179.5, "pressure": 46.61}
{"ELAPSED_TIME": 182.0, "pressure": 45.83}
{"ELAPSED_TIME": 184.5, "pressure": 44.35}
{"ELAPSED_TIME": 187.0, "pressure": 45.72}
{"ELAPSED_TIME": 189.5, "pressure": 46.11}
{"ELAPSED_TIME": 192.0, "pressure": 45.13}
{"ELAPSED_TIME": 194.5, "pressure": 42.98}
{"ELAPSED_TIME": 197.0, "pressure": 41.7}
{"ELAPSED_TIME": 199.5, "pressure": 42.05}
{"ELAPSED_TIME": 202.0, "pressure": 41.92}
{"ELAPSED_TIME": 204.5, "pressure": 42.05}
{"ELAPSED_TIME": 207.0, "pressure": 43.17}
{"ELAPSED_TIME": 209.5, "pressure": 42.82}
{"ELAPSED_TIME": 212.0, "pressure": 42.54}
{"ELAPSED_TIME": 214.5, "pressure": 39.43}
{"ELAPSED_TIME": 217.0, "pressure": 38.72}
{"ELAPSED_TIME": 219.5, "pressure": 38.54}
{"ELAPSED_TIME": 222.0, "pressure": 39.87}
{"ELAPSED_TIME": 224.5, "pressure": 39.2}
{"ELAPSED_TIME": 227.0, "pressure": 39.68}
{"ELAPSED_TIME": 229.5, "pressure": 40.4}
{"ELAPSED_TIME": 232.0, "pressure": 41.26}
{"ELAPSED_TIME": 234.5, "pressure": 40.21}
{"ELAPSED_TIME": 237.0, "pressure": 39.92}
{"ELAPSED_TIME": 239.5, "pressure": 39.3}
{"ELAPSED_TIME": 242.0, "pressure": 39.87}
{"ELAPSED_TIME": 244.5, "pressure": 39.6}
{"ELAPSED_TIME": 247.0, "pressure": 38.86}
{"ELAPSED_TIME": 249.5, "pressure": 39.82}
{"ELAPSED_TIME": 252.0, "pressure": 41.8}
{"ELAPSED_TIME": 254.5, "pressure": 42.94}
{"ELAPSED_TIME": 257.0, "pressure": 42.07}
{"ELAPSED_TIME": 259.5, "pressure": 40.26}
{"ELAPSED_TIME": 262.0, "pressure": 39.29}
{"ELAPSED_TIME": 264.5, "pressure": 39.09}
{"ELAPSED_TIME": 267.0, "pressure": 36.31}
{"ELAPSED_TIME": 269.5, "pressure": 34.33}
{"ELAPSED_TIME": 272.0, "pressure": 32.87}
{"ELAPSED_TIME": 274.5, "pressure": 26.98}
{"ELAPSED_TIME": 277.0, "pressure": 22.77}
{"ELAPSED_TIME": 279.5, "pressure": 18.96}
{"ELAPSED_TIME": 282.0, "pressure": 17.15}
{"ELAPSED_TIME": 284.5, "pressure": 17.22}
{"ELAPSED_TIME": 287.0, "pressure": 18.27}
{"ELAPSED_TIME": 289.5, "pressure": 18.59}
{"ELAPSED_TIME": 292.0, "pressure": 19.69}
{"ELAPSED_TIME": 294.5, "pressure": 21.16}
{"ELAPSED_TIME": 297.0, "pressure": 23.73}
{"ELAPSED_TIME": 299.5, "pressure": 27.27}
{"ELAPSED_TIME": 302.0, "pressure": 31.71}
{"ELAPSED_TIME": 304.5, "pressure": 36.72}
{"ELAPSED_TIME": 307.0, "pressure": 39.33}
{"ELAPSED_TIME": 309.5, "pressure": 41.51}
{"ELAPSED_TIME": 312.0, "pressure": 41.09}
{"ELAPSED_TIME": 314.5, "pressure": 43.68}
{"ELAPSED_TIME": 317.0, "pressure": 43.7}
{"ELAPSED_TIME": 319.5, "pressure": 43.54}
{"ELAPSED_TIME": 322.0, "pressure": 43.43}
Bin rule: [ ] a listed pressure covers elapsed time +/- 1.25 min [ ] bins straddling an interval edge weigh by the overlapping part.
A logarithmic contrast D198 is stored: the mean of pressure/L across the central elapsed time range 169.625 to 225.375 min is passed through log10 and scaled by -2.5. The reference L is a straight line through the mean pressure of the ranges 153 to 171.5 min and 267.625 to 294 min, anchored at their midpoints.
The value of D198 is -0.24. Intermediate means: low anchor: 39.8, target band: 43.3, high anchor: 23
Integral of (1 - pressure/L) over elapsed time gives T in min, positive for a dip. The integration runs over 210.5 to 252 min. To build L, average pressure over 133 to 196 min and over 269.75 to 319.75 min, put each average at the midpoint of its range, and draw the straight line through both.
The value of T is -3.3 min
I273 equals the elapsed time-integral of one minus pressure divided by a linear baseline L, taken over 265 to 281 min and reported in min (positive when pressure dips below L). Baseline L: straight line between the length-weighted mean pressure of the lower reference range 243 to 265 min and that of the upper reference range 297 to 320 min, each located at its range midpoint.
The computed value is 4.3 min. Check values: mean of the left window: 40.5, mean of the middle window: 29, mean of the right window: 37.8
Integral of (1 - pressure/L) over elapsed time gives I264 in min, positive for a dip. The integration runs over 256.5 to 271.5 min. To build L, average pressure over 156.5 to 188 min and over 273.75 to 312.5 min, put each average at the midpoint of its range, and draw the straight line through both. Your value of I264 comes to -3.9 min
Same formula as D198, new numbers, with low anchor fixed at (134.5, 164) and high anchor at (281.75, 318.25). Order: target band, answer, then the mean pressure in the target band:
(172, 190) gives -0.11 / 46.3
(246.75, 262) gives -0.19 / 41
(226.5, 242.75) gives -0.11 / 40.1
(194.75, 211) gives -0.07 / 42.3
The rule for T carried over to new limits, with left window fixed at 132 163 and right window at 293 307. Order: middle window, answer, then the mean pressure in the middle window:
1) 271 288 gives 5.1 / 21.9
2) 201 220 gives -1.2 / 41.2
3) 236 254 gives -2.6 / 40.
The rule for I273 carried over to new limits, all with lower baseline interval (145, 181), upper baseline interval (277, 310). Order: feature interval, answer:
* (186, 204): -2.23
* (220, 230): -1.47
